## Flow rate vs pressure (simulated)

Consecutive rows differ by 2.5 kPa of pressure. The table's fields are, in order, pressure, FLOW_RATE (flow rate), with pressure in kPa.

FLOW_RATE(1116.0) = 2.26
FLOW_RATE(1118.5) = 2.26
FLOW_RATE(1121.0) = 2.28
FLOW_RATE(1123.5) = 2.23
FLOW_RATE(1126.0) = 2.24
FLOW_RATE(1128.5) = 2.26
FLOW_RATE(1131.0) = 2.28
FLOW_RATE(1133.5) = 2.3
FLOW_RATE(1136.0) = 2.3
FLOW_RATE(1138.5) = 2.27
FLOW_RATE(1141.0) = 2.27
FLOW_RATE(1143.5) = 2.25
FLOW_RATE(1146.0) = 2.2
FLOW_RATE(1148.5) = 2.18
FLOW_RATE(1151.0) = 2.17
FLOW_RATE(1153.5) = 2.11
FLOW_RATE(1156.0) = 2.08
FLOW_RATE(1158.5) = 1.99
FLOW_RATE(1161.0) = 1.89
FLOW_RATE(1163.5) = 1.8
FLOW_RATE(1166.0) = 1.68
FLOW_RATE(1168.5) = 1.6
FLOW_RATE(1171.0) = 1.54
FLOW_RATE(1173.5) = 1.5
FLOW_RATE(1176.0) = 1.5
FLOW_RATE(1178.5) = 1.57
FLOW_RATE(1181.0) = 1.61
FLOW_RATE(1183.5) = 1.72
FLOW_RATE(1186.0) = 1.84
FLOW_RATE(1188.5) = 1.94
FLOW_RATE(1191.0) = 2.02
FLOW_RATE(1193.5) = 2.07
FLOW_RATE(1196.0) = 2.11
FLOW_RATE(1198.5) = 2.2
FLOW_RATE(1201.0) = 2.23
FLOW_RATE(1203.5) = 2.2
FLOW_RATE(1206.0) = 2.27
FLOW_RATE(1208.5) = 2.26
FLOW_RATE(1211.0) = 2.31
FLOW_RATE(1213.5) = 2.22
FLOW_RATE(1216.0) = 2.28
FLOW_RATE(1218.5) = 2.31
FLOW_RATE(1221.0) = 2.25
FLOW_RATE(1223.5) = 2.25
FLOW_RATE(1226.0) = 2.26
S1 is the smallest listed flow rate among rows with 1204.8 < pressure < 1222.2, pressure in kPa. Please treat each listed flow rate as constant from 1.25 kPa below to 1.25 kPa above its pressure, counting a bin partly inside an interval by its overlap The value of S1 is 2.22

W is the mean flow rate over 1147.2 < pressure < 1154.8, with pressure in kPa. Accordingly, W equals 2.15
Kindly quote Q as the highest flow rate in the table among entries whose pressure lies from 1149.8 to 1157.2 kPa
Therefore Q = 2.17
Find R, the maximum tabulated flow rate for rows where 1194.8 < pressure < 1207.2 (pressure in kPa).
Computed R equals 2.27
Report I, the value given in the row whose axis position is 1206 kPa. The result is 2.27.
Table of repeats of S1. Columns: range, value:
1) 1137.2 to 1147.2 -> 2.2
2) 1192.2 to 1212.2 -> 2.07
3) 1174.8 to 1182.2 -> 1.5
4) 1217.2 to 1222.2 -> 2.25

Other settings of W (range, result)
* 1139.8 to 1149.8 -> 2.22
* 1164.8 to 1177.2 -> 1.56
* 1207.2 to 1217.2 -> 2.27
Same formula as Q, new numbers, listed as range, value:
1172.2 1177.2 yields 1.5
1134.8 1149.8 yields 2.3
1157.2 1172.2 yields 1.99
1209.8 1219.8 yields 2.31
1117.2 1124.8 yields 2.28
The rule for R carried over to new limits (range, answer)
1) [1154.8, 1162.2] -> 2.08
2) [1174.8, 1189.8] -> 1.94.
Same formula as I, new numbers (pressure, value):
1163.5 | 1.8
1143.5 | 2.25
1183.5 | 1.72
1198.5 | 2.2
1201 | 2.23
